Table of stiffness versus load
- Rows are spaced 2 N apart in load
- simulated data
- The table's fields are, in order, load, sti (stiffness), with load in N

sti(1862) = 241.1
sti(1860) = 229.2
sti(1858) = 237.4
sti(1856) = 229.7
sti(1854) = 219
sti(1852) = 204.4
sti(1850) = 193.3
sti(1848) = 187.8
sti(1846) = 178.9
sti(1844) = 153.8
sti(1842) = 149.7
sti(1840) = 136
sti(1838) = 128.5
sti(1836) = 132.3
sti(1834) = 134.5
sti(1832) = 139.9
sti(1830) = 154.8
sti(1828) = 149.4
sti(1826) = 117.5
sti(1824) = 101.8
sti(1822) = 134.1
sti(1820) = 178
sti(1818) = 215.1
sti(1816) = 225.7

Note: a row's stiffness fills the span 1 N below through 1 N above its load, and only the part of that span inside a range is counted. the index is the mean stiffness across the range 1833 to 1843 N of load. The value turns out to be 136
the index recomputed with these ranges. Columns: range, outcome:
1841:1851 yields 173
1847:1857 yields 207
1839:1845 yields 146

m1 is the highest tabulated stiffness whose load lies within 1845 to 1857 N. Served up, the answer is 229.7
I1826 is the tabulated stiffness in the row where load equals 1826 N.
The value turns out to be 117.5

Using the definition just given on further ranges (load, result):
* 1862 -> 241.1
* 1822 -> 134.1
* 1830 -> 154.8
